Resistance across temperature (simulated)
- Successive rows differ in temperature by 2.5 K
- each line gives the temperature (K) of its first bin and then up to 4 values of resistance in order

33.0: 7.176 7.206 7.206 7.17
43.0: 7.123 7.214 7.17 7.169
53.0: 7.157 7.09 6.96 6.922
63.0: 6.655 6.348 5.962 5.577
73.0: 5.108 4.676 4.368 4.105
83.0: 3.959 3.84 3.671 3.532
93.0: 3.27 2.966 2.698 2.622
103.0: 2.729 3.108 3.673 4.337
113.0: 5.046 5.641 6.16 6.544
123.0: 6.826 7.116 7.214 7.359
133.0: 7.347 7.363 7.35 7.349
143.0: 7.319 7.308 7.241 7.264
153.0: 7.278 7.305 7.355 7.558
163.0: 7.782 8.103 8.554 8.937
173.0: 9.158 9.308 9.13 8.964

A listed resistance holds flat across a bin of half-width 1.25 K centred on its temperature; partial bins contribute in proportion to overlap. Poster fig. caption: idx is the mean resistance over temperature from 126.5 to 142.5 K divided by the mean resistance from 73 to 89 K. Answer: 1.7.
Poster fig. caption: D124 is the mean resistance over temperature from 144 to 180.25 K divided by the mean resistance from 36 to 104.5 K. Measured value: 1.51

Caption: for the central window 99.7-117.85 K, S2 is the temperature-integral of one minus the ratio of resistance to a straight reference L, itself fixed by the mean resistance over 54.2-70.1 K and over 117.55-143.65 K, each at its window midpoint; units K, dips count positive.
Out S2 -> 7.6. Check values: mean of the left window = 6.6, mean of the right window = 7.11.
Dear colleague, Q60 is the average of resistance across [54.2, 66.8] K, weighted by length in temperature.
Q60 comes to 6.79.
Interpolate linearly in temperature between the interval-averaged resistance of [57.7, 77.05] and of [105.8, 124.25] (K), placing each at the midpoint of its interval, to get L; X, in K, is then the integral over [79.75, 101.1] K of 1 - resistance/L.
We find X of 8.5 K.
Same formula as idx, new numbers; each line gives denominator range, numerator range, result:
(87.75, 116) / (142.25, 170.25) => 2.14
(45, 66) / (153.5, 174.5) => 1.16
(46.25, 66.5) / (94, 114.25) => 0.49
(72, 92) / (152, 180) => 2.00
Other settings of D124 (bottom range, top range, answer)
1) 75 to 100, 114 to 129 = 1.80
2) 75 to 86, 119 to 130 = 1.66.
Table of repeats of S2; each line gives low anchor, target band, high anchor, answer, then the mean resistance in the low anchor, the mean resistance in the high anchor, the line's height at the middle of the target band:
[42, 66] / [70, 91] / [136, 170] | 8.36 K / 7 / 7.55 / 7.15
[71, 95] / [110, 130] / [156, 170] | -1.21 K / 4.07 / 7.9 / 5.84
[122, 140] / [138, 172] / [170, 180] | 2.59 K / 7.24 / 9.14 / 8.27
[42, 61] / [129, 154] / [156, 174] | 1.96 K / 7.11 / 8.16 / 7.94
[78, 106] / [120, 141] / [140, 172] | -4.40 K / 3.37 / 7.66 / 5.95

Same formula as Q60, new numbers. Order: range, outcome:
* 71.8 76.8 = 4.88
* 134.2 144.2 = 7.35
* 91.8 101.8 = 2.89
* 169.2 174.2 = 9.04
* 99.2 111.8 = 3.3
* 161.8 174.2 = 8.51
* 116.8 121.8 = 6.36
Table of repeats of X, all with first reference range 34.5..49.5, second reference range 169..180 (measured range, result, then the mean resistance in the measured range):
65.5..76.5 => 3.1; 5.46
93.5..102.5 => 5.8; 2.8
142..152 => 1.6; 7.28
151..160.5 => 1.6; 7.34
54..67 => 1.2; 6.79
